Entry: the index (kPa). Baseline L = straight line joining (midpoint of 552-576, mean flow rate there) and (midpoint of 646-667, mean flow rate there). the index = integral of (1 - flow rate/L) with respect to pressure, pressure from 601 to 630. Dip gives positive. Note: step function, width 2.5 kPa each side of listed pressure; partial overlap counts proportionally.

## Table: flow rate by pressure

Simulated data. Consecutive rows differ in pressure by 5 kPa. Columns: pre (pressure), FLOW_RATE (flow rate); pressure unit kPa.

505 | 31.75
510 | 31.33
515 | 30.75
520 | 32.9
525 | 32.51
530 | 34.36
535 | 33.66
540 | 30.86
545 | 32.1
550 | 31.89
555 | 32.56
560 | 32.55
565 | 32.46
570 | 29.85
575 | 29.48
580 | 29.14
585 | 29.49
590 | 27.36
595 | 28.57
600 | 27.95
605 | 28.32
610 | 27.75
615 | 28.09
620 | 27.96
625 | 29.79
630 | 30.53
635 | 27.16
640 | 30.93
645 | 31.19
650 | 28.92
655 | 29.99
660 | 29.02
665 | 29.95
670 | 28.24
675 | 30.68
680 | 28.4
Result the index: 1.8 kPa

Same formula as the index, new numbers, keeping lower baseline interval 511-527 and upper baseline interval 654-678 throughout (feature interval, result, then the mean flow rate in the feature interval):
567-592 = 1.45 kPa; 29.2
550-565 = -0.53 kPa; 32.4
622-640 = 0.44 kPa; 29.4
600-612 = 0.98 kPa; 28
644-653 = -0.01 kPa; 29.9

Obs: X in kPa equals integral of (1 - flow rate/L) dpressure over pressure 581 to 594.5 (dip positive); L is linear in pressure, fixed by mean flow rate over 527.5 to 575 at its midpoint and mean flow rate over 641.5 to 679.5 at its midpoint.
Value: 1.2 kPa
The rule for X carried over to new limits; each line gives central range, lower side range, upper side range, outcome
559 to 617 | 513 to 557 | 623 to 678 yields 3.7 kPa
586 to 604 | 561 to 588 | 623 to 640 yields 1.1 kPa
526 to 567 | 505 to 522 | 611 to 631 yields -2.3 kPa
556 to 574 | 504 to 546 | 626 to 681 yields 0.0 kPa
